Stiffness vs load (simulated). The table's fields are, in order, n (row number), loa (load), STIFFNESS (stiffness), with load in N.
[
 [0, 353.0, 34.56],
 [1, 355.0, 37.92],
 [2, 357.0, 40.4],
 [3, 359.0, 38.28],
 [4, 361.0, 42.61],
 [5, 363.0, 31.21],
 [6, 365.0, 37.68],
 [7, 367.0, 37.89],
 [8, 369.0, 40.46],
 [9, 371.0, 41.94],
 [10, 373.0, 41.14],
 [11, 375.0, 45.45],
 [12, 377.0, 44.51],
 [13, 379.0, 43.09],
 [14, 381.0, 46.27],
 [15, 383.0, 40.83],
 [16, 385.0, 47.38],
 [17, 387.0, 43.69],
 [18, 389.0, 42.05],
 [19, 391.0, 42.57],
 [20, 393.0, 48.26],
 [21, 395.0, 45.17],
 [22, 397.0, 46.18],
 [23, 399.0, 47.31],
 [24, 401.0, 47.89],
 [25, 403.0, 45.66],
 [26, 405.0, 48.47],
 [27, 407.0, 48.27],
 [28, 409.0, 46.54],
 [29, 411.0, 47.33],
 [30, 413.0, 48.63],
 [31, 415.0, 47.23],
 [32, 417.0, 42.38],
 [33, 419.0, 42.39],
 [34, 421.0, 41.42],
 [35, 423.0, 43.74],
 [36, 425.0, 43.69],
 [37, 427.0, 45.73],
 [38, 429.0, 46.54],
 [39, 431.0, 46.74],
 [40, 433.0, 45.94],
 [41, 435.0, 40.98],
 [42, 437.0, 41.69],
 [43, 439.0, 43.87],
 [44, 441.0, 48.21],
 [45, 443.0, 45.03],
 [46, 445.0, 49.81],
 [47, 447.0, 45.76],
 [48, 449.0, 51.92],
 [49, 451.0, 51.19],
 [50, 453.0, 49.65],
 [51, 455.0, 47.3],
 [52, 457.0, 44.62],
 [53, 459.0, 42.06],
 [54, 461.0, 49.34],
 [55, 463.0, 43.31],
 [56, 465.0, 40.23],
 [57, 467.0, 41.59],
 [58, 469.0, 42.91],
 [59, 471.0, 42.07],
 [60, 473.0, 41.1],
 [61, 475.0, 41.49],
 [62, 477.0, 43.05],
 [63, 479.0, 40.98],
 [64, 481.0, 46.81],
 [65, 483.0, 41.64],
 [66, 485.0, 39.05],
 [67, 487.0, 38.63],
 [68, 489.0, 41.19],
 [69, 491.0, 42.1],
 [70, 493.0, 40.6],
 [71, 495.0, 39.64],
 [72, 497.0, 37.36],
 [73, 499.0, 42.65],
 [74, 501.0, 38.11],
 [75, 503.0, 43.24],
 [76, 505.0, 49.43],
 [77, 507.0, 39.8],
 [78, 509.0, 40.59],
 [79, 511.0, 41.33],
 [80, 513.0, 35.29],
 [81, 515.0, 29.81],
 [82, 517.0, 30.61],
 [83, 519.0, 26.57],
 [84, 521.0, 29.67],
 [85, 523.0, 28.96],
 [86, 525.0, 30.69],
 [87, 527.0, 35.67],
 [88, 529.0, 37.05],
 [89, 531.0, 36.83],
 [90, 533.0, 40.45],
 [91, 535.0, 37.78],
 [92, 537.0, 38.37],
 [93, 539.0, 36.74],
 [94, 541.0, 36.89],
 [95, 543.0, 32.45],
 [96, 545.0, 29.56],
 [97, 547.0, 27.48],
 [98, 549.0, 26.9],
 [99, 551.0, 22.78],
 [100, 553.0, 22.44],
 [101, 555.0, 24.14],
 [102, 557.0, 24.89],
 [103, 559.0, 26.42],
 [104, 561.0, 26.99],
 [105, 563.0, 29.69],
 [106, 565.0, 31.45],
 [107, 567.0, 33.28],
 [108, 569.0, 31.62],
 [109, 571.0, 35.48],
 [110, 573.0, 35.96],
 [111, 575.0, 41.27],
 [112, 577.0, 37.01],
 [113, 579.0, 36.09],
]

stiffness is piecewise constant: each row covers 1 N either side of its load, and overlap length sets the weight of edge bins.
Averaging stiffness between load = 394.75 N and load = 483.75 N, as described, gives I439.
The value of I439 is 45.2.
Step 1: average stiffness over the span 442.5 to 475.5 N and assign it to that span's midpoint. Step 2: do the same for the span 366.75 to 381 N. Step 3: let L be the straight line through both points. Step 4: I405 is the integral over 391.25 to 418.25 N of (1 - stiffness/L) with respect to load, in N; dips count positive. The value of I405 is -1.9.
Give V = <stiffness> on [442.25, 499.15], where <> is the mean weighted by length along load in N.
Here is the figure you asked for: 43.6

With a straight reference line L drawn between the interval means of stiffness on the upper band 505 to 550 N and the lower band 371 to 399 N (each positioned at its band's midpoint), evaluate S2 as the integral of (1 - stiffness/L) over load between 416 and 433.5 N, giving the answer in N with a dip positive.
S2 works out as -1.1 N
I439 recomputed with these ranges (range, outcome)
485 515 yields 40.3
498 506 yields 43.4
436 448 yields 45.7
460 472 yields 43.2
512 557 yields 31.5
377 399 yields 44.7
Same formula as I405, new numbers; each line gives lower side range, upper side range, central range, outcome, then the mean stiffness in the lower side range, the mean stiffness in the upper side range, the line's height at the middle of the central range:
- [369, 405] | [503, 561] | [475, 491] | -2.1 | 44.7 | 32.9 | 36.9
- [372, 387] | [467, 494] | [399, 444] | -2.5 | 44.1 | 41.7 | 43.1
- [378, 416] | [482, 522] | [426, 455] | -2.6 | 45.9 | 38.4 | 42.8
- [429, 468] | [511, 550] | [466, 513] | -2.4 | 45.8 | 33.3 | 39.5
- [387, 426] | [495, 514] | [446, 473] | -1.5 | 45.5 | 40.8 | 43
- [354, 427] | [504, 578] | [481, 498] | -1.8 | 43.5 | 33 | 36.6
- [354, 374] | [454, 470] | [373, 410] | -4.6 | 39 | 43.9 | 40.3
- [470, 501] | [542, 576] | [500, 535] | 0.0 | 41.1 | 29.6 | 36.1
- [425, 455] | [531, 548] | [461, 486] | 0.2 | 46.6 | 35.1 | 42.7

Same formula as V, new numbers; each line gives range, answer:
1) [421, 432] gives 44.9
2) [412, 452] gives 45.6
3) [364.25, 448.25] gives 44.7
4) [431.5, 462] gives 46.5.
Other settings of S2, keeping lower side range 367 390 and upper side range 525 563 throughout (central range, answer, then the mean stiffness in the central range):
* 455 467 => -2.2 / 44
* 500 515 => -2.9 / 40.4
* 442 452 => -2.8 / 48.7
